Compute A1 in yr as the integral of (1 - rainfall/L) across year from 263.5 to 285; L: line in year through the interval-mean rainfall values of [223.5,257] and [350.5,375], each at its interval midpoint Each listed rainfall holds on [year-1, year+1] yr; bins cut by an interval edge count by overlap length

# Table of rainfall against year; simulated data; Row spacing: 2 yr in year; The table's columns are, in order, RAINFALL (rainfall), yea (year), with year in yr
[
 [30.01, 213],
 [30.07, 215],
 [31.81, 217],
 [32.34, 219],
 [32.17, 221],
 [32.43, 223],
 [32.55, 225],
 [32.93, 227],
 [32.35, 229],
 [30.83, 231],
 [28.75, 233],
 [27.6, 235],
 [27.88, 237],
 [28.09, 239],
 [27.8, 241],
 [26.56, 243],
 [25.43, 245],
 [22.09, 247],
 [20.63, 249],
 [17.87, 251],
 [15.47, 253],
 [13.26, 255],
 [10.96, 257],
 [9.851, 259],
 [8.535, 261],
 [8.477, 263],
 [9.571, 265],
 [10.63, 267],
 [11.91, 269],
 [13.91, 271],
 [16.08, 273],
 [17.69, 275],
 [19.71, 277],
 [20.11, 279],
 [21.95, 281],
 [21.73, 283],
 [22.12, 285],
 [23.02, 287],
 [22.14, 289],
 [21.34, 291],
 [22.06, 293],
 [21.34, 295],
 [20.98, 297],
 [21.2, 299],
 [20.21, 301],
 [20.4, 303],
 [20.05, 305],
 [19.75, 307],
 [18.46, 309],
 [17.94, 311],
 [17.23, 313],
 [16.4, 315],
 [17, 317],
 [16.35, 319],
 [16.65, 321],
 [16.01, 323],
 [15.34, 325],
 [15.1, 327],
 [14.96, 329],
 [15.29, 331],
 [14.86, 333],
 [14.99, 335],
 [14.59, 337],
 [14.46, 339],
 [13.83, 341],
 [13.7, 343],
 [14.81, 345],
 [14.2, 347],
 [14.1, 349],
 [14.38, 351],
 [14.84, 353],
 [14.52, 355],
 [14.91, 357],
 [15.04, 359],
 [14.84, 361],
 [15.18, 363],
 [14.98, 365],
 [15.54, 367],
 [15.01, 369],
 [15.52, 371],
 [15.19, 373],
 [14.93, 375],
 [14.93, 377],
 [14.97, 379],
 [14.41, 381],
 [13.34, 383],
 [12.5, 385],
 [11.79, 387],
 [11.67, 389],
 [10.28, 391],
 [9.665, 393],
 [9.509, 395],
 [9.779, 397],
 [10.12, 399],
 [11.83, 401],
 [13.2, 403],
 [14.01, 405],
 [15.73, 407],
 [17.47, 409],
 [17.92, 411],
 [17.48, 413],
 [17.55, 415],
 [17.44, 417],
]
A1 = 5.7 yr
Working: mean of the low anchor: 25.3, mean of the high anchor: 15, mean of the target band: 16.4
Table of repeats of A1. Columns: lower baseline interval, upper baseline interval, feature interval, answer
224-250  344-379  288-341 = 5.6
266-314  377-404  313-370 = 1.2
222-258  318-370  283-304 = -1.7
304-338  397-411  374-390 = 1.0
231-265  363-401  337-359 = 0.5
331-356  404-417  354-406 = 7.5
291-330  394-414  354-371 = 0.8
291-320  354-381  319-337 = 2.4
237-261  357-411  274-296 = -3.8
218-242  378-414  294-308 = 1.5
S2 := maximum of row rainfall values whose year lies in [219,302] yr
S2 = 32.93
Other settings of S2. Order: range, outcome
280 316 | 23.02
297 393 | 21.2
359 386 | 15.54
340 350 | 14.81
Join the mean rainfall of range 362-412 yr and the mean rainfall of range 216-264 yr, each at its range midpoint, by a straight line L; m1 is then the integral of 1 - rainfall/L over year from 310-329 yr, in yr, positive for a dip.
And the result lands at 2.1 yr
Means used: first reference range 24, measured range 16.4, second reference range 13.6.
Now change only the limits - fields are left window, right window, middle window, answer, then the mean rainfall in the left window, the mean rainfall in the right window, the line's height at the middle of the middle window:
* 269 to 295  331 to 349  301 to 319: -1.1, 19.9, 14.5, 17.3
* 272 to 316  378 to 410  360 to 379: -1.0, 20.1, 12.5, 14.4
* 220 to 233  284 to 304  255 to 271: 9.6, 31.9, 21.5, 26.3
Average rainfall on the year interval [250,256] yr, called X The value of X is 15.5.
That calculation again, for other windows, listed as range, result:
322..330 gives 15.4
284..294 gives 22.1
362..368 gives 15.2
